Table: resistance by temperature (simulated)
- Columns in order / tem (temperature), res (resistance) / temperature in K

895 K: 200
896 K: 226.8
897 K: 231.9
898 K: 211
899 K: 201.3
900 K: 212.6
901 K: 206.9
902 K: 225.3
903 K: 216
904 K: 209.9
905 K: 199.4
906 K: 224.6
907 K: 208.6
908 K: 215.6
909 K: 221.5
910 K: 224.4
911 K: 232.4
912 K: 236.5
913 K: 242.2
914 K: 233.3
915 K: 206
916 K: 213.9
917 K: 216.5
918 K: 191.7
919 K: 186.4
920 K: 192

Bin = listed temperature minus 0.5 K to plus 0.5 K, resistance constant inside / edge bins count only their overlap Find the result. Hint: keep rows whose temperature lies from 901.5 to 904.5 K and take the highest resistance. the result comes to 225.3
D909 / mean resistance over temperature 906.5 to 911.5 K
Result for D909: 220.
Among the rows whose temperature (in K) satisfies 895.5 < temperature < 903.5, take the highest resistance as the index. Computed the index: 231.9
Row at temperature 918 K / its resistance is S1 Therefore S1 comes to 191.7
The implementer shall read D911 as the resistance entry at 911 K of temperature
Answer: 232.4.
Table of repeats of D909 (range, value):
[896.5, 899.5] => 215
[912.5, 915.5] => 227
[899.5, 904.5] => 214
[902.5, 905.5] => 208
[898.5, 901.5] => 207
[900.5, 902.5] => 216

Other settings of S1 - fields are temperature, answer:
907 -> 208.6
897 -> 231.9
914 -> 233.3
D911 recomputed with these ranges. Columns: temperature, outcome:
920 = 192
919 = 186.4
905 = 199.4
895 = 200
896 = 226.8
